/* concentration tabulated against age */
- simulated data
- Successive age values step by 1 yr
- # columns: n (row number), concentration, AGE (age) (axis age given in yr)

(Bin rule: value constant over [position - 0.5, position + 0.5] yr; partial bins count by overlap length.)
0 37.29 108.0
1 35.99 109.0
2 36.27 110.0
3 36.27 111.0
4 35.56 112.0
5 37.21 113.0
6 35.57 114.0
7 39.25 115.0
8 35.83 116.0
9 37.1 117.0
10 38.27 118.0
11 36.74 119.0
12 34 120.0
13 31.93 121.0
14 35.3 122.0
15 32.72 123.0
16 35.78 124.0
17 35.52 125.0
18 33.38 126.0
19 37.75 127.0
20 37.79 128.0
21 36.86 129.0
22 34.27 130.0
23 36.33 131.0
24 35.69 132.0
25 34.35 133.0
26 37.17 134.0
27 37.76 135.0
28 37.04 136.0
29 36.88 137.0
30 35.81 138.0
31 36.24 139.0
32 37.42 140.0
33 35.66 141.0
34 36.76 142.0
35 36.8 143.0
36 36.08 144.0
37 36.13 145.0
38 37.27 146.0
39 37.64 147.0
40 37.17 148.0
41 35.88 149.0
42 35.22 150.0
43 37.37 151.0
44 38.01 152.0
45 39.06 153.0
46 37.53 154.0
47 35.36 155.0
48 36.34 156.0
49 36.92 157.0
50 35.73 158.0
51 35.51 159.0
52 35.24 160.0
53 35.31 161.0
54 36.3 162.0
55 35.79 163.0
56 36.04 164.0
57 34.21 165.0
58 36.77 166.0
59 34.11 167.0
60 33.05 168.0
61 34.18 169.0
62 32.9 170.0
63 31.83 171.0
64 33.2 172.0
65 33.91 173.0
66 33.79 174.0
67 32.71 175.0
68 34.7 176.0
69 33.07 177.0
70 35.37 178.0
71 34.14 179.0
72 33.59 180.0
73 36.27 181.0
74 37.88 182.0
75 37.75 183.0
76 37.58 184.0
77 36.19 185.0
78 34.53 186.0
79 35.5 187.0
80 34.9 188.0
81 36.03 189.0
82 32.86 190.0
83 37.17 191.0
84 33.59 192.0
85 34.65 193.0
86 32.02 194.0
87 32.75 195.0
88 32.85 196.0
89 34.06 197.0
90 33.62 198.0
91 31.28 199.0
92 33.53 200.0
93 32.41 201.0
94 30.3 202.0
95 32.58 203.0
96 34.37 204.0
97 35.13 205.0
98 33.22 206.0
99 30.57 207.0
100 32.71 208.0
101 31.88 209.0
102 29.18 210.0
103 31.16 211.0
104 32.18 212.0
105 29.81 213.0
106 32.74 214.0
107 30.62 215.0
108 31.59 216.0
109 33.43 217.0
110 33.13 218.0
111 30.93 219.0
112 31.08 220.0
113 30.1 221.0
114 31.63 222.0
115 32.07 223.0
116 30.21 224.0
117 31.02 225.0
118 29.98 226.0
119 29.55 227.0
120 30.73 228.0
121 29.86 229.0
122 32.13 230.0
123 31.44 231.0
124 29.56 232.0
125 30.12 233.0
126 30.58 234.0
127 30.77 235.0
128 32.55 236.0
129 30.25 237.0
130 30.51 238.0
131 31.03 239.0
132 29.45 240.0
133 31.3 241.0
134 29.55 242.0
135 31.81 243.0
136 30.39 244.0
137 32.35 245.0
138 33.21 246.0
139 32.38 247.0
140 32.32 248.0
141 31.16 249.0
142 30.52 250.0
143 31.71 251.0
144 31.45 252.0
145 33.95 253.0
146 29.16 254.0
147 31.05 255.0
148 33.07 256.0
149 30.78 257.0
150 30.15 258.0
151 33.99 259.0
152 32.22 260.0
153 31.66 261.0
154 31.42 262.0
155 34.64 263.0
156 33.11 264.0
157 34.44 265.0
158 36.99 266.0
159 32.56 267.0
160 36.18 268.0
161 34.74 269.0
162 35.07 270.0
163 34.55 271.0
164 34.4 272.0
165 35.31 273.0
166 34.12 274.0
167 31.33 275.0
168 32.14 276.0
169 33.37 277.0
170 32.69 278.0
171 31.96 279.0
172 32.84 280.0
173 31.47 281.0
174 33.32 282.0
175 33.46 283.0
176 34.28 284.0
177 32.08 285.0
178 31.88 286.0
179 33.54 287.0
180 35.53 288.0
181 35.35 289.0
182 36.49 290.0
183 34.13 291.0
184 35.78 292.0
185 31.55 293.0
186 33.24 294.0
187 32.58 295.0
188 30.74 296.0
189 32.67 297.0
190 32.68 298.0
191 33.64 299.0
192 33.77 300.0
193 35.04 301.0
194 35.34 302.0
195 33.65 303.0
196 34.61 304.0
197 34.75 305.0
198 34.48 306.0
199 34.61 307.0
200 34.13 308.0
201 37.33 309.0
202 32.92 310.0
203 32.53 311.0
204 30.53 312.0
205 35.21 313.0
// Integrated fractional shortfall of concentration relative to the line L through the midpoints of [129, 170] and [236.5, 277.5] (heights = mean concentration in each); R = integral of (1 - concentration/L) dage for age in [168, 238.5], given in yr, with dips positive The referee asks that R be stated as 3.2 yr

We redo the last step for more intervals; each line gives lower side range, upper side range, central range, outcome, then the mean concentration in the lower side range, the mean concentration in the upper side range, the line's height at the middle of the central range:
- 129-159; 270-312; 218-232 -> 1.63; 36.5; 33.6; 34.9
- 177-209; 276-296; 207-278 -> 3.82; 34.1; 33.3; 33.7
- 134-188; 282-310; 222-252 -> 3.22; 35.7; 33.9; 34.7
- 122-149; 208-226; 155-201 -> -1.33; 36.2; 31.3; 33.7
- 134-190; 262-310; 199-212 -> 1.05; 35.7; 33.8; 35.1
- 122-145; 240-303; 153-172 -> 0.11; 36.1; 33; 35.4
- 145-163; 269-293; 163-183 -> 0.94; 36.5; 33.7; 36.1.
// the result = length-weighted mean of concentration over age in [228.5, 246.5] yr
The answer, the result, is 30.9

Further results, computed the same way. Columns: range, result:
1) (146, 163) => 36.5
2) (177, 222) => 33.3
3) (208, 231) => 31.2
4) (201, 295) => 32.2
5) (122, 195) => 35.6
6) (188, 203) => 33.4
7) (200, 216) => 32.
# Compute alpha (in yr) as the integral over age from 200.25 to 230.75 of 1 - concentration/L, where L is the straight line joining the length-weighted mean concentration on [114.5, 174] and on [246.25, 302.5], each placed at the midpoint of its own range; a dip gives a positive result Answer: 2.5 yr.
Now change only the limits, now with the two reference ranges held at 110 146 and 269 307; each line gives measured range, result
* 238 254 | 1.3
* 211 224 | 1.2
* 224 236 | 1.4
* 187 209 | 1.0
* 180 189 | -0.2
